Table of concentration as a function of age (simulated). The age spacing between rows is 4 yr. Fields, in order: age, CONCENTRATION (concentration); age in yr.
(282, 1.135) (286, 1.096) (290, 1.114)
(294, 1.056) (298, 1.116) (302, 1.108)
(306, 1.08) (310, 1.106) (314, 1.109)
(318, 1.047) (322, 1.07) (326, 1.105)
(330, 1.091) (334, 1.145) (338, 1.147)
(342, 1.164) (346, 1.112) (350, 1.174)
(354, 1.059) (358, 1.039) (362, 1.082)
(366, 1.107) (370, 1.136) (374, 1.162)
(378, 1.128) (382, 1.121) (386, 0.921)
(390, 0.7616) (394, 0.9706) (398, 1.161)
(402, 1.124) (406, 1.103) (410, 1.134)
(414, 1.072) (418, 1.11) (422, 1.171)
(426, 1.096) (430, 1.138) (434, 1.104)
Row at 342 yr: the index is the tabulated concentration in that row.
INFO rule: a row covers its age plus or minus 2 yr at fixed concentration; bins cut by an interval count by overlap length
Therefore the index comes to 1.164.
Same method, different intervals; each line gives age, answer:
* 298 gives 1.116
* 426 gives 1.096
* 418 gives 1.11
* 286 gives 1.096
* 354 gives 1.059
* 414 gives 1.072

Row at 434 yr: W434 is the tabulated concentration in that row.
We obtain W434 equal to 1.104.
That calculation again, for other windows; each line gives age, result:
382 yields 1.121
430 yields 1.138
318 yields 1.047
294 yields 1.056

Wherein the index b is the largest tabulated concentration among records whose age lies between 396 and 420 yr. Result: 1.161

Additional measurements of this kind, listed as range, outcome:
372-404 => 1.162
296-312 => 1.116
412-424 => 1.171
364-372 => 1.136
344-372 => 1.174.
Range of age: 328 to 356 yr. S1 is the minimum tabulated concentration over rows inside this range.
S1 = 1.059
